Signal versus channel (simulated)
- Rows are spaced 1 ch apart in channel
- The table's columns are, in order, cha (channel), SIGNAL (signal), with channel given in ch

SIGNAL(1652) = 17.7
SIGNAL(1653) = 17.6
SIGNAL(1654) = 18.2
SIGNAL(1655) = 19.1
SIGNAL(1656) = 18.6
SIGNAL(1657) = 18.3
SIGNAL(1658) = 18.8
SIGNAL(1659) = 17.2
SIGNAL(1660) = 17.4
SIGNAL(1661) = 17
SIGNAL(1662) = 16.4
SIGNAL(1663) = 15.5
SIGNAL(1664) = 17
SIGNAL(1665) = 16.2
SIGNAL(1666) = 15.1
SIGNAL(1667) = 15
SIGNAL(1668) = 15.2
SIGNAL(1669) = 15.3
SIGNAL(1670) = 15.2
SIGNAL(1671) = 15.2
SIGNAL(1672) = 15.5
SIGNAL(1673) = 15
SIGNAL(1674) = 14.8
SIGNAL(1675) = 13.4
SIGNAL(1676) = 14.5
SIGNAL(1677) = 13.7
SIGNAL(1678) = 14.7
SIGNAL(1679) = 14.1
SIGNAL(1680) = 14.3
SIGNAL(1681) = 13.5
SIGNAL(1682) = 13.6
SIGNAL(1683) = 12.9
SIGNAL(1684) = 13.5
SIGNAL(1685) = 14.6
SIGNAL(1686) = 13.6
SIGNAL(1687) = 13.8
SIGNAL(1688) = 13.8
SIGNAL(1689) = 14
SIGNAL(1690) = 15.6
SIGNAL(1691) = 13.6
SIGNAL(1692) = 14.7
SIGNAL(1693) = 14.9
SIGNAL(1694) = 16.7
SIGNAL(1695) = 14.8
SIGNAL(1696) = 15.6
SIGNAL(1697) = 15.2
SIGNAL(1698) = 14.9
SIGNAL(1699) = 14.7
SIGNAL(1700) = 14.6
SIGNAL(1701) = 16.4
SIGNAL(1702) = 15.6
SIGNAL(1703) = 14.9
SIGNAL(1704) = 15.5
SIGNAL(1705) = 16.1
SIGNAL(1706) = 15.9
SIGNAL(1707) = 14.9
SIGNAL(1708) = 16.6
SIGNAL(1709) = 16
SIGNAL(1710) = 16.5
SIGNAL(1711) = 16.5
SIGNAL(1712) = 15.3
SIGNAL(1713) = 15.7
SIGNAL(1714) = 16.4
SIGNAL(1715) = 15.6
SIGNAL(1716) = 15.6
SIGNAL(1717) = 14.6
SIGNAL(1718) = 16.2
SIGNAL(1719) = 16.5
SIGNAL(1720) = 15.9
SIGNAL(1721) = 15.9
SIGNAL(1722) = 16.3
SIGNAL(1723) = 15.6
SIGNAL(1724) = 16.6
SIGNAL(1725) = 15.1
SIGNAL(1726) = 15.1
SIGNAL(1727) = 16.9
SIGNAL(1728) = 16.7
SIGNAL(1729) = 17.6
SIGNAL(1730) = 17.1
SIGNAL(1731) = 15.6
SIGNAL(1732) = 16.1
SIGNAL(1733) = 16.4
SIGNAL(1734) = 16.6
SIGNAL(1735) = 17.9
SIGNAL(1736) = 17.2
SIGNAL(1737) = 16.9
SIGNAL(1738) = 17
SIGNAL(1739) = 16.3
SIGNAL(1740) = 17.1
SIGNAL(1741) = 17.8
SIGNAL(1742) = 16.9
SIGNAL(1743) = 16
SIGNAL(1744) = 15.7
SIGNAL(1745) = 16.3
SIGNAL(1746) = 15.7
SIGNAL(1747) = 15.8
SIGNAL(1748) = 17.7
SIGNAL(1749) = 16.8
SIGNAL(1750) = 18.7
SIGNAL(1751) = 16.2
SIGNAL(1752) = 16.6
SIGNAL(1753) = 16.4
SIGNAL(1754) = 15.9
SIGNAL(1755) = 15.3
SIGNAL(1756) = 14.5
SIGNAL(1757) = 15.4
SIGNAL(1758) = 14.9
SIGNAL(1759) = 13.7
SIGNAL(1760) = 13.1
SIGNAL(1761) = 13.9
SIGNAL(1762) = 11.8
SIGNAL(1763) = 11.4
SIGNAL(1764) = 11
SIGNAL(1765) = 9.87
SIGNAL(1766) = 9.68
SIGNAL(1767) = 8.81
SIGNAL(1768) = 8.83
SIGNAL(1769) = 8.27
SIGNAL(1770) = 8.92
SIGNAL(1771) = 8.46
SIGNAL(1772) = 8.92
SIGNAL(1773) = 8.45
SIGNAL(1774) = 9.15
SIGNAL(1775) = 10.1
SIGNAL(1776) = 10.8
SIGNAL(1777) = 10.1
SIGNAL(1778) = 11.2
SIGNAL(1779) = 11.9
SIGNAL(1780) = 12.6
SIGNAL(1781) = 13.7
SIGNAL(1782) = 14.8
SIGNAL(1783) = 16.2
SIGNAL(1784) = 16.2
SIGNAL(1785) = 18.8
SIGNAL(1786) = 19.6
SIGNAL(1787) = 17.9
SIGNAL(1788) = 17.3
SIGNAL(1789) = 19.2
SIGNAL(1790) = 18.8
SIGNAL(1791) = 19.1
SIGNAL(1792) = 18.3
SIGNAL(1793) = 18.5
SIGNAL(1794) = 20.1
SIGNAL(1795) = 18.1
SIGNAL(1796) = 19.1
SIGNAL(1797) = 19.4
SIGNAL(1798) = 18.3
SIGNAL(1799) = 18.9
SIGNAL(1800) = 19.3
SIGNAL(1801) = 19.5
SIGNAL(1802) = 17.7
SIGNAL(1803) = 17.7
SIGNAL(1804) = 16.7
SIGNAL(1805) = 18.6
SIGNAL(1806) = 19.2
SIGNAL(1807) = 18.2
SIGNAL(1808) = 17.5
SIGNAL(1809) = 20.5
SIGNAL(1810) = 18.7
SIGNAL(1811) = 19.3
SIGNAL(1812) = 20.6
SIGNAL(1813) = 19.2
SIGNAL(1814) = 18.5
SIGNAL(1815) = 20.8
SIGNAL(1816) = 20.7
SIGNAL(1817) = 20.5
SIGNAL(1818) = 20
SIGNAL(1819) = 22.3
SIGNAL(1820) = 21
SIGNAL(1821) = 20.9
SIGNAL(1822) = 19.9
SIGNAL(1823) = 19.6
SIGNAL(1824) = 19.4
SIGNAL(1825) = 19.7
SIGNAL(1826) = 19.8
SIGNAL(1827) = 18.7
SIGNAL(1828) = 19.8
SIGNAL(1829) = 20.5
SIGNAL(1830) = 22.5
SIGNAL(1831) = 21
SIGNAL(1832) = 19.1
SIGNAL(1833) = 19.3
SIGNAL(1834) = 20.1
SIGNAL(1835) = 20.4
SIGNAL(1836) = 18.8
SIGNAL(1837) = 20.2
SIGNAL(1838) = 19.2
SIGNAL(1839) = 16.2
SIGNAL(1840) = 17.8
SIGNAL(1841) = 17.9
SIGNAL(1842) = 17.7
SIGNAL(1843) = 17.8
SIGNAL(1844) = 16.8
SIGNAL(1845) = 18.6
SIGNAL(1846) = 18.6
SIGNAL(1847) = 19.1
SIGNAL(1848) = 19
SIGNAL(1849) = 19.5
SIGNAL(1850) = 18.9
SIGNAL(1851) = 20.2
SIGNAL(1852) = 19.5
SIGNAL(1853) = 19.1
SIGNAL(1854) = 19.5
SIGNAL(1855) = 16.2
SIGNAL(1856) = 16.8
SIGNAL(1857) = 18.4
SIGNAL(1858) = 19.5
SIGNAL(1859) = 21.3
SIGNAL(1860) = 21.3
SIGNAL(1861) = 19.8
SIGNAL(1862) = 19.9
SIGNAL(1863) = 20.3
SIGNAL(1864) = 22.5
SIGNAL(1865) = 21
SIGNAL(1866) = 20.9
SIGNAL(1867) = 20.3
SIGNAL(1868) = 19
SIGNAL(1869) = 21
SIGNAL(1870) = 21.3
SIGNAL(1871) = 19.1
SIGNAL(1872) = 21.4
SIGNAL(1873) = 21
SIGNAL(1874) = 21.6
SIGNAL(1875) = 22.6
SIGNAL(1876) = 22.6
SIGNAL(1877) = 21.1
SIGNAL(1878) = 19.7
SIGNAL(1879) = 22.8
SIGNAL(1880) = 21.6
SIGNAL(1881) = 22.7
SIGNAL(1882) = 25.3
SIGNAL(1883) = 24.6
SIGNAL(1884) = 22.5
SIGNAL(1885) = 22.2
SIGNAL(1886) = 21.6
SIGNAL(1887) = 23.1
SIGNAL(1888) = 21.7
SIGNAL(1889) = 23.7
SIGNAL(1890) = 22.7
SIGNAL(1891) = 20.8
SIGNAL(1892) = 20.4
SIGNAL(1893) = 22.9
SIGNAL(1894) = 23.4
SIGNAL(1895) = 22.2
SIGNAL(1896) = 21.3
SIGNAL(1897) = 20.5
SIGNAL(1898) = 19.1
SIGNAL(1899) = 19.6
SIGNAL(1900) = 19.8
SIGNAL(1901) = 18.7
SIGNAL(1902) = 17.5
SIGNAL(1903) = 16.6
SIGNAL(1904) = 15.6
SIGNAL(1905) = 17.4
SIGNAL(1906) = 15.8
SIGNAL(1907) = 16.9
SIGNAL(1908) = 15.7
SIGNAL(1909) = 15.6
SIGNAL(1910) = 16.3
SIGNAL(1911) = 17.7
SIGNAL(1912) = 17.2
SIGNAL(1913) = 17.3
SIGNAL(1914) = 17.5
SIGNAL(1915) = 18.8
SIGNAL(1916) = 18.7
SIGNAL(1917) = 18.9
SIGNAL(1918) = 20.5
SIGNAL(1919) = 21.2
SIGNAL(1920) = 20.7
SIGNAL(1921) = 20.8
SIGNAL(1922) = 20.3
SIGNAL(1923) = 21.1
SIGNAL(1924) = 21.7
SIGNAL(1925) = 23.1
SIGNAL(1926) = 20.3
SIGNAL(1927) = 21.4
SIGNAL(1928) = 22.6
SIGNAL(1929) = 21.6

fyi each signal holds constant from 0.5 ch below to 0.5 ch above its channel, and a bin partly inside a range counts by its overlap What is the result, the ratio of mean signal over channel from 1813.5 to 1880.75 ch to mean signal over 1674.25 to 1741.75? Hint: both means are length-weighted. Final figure 1.28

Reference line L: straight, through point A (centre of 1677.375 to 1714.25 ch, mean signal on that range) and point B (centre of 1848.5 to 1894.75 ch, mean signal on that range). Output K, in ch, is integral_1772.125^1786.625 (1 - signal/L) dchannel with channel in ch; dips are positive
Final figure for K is 3.92 ch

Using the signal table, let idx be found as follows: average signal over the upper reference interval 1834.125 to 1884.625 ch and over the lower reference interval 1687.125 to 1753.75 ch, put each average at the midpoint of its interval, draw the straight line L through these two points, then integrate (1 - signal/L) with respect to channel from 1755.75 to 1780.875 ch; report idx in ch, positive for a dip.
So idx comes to 9.2 ch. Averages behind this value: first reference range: 16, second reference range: 20.1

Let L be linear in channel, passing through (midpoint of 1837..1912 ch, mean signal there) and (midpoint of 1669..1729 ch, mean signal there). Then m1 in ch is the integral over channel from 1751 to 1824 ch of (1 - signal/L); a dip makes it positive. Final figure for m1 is 6.8 ch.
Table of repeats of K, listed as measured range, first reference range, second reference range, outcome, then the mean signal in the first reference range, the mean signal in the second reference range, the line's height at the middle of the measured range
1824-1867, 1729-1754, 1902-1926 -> -3.8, 16.7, 18.5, 17.8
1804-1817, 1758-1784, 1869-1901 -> -3.9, 11.2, 21.7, 14.8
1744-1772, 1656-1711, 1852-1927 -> 5.9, 15.3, 20.2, 17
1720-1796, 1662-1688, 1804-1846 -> 9.9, 14.6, 19.4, 17.3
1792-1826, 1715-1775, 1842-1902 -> -3.3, 14.6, 20.6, 17.6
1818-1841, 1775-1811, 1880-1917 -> -2.2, 17.1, 19.8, 18.1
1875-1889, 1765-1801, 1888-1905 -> -2.1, 14.5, 20.3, 19.5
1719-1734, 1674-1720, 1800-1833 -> -0.1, 15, 19.6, 16.1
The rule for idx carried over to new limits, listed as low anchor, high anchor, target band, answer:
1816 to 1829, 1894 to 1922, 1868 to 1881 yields -1.42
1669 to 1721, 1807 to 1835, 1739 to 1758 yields 0.87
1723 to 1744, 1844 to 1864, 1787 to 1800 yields -0.60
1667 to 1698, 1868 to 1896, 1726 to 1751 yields -0.18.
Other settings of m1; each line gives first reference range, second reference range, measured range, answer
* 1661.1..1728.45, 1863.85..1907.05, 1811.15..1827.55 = -1.00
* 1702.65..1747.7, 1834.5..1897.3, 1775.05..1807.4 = 2.28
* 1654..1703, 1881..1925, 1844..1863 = -0.20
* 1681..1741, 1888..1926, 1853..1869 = -1.07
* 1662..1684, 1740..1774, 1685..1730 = -4.03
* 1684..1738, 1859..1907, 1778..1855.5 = 0.66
